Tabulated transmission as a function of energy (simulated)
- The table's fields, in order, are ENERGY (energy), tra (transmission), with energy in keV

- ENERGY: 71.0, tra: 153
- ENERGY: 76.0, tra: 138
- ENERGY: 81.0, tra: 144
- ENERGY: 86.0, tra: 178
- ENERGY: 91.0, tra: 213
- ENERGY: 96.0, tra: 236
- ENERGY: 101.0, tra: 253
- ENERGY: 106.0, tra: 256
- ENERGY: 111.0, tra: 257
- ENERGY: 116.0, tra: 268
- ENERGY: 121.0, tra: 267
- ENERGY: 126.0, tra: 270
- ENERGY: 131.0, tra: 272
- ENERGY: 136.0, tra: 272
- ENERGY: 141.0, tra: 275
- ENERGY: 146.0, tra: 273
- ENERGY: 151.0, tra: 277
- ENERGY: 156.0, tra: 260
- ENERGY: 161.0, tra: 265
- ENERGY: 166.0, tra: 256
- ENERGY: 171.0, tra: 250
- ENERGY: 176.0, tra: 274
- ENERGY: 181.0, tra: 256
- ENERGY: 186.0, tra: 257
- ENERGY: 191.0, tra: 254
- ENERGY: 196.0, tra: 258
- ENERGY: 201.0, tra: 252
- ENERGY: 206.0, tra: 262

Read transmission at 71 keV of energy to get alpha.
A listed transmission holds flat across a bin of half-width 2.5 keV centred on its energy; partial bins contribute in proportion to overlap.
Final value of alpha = 153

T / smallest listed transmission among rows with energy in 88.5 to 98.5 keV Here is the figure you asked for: 213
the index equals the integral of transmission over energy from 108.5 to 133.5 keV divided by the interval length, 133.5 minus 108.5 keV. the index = 267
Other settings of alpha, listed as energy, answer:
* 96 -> 236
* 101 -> 253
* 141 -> 275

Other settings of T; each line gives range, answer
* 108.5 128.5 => 257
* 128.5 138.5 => 272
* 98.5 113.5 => 253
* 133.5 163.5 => 260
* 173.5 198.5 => 254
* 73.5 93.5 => 138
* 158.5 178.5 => 250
